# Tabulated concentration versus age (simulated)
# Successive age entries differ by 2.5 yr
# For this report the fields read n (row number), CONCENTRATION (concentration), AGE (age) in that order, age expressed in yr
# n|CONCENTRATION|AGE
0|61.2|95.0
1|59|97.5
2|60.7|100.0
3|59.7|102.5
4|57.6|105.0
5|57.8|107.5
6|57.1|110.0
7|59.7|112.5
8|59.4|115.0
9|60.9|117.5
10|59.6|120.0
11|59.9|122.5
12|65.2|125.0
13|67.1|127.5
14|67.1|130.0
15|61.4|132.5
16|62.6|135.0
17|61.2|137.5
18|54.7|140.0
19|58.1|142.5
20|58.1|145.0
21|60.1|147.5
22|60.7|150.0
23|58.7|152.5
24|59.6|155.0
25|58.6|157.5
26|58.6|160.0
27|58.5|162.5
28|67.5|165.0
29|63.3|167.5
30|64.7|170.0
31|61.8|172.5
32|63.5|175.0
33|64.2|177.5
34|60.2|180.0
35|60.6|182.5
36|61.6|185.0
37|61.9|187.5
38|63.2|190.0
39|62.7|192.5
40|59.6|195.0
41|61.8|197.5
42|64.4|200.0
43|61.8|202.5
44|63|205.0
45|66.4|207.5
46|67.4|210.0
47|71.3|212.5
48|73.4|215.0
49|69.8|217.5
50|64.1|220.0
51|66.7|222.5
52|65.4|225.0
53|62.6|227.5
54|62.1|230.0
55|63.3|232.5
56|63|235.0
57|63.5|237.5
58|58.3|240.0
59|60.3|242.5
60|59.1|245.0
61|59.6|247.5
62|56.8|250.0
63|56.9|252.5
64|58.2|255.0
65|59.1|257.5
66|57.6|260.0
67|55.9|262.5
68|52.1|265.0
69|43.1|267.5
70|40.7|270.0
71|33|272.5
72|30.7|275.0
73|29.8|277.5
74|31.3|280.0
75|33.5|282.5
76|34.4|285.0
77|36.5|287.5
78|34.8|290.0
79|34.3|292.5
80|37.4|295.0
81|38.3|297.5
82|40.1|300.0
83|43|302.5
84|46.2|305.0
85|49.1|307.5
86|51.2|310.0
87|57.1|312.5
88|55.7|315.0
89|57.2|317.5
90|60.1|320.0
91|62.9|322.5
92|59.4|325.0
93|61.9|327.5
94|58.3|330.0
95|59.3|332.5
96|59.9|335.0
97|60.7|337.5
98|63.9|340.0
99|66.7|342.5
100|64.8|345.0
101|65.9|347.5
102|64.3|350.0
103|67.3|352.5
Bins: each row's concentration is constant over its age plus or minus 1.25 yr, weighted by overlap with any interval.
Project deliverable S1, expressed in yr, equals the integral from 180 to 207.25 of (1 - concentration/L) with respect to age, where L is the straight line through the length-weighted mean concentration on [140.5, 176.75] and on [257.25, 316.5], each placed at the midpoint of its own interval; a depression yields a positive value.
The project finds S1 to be -3.1 yr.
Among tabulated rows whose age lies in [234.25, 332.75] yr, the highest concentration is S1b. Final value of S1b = 63.5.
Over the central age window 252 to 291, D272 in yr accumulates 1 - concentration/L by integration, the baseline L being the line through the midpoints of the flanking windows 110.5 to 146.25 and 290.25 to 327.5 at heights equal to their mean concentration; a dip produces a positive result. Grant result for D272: 6.9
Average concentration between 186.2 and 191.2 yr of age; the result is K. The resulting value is 62.5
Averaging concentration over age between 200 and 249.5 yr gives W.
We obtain 64.2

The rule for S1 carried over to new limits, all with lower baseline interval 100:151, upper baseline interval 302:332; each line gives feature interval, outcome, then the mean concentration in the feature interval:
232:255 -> -1.0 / 59.9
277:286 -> 3.8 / 32.4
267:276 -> 3.2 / 36.5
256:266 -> 0.1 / 56.3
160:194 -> -1.9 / 62.4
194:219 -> -3.2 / 65.9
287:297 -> 3.6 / 35.9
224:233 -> -0.9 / 63.3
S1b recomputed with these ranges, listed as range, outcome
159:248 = 73.4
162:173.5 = 67.5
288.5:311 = 51.2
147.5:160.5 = 60.7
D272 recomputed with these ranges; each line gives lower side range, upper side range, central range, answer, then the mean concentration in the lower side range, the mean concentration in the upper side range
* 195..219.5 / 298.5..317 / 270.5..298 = 9.82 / 66.2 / 49.1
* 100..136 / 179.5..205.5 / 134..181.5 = 0.58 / 61.1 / 61.9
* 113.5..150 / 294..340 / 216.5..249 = -3.31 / 61.1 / 53.6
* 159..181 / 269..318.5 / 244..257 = -2.66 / 62.5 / 40.6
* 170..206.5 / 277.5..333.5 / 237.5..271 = -1.19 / 62.3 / 46.9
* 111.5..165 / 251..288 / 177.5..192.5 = -1.98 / 60.6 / 43.8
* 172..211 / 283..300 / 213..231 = -3.92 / 62.7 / 36.1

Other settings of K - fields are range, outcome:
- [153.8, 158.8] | 59.1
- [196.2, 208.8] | 63.5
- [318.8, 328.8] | 61.1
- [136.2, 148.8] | 58.5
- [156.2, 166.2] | 60.8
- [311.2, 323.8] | 58.6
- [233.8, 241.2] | 61.6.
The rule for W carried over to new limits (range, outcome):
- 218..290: 51.9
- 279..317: 41.9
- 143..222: 62.9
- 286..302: 37.1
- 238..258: 58.7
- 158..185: 62.2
